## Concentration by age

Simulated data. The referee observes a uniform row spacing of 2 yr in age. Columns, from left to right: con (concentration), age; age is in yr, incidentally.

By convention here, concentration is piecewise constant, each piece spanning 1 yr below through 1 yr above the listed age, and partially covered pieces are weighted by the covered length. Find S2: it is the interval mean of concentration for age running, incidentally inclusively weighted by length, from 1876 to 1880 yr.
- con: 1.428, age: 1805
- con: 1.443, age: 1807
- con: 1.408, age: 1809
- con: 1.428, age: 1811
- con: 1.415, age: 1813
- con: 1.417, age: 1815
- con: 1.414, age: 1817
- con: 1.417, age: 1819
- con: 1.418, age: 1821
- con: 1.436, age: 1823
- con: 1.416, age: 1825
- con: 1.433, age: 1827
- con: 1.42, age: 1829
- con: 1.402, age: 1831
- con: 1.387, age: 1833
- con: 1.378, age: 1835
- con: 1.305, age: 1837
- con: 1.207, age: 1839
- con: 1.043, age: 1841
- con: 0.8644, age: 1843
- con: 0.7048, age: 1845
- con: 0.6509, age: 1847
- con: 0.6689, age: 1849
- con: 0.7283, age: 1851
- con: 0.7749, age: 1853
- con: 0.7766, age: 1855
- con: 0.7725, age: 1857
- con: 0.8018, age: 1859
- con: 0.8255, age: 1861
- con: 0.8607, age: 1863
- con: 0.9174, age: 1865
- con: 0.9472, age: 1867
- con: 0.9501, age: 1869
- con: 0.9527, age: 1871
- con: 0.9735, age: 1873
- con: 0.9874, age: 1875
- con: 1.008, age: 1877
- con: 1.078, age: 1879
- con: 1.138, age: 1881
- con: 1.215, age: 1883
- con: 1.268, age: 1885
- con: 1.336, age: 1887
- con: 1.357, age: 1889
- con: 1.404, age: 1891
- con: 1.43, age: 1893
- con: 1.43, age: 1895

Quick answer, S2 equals 1.04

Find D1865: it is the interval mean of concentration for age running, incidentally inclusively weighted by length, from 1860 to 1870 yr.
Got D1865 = 0.9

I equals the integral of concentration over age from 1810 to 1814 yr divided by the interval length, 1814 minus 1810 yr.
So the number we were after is 1.42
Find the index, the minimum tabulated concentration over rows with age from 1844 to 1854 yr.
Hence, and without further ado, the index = 0.6509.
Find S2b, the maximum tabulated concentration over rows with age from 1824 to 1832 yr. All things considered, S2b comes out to 1.433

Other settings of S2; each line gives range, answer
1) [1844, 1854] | 0.706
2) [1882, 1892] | 1.32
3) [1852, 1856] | 0.776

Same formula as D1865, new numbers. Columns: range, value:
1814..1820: 1.42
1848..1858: 0.744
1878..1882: 1.11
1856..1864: 0.815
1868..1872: 0.951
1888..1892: 1.38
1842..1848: 0.74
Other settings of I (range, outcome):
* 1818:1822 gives 1.42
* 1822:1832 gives 1.42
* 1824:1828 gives 1.42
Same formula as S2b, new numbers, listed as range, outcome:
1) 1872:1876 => 0.9874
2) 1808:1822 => 1.428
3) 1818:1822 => 1.418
